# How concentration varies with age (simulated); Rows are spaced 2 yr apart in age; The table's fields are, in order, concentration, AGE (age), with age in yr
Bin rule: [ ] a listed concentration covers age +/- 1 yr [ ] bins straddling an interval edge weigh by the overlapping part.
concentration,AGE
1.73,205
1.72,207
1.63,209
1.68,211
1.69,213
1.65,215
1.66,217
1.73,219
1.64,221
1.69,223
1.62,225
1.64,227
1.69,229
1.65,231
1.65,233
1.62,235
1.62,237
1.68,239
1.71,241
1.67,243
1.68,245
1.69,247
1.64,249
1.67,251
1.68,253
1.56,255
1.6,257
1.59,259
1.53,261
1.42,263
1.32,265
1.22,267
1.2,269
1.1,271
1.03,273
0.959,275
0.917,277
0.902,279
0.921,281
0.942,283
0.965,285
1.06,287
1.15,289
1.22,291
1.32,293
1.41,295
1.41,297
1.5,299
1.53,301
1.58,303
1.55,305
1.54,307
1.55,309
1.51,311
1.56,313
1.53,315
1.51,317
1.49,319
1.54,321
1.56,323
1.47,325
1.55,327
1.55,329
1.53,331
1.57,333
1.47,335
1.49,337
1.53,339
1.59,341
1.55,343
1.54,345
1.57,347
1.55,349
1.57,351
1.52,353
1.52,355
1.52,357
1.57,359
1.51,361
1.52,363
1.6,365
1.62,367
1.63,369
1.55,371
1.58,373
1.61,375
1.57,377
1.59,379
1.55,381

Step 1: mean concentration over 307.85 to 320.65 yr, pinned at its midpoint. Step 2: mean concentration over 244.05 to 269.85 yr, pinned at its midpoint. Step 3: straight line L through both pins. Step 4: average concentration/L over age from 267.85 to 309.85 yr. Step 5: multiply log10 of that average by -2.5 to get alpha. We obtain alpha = 0.238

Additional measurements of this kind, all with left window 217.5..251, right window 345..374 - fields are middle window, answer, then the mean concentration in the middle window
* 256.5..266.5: 0.12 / 1.47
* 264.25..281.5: 0.46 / 1.06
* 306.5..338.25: 0.04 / 1.53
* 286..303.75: 0.19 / 1.35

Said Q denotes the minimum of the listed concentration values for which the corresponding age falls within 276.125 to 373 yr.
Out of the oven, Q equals 0.902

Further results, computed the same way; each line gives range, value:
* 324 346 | 1.47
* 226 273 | 1.03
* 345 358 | 1.52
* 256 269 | 1.2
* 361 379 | 1.51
